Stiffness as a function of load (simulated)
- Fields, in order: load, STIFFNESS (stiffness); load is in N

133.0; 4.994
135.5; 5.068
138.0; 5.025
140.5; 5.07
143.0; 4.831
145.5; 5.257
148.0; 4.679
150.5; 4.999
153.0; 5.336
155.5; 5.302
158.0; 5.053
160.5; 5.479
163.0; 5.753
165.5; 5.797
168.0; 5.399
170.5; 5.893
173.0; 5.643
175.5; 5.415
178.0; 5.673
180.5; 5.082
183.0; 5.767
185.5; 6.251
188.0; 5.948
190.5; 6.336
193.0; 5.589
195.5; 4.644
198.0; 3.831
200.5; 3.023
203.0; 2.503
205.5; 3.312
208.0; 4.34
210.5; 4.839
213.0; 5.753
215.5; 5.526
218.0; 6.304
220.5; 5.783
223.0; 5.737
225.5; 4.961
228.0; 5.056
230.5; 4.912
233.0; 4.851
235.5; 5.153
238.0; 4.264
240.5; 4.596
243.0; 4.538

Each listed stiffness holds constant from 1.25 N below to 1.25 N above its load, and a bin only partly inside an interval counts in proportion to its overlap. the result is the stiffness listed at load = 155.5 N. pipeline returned 5.302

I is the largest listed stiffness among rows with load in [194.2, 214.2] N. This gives 5.753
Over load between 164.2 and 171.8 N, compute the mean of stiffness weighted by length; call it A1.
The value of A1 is 5.7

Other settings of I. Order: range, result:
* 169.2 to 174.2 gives 5.893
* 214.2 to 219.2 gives 6.304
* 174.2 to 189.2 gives 6.251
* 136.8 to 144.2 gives 5.07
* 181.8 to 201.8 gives 6.336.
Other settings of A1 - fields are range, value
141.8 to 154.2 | 5.02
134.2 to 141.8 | 5.05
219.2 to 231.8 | 5.29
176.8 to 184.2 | 5.5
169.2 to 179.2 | 5.65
